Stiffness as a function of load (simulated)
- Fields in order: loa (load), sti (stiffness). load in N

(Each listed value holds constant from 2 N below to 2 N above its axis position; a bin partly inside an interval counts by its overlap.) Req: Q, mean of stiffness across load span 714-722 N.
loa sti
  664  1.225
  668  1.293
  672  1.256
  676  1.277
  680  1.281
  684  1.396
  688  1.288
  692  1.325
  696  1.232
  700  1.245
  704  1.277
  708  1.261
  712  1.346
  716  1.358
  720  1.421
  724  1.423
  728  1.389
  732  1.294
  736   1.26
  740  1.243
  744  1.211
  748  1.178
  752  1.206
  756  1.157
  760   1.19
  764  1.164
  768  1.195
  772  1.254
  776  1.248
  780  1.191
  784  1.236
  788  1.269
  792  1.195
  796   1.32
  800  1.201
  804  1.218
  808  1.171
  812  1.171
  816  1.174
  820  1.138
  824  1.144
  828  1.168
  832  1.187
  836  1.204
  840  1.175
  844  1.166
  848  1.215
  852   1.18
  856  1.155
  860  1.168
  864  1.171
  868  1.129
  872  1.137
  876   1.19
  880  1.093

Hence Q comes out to 1.39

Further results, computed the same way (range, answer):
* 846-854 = 1.2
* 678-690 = 1.32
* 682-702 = 1.3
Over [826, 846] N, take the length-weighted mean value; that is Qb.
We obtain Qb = 1.18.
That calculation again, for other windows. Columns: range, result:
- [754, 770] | 1.18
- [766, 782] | 1.22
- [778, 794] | 1.22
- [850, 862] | 1.17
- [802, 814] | 1.19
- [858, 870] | 1.16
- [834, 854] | 1.19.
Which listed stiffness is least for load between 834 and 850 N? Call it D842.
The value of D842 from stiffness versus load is 1.166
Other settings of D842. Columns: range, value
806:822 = 1.138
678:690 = 1.281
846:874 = 1.129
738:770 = 1.157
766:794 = 1.191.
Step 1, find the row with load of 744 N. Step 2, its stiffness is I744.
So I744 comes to 1.211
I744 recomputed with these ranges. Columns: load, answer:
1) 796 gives 1.32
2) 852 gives 1.18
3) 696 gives 1.232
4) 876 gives 1.19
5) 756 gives 1.157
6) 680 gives 1.281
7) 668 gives 1.293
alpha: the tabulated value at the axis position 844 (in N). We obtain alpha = 1.166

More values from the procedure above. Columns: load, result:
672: 1.256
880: 1.093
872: 1.137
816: 1.174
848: 1.215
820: 1.138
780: 1.191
